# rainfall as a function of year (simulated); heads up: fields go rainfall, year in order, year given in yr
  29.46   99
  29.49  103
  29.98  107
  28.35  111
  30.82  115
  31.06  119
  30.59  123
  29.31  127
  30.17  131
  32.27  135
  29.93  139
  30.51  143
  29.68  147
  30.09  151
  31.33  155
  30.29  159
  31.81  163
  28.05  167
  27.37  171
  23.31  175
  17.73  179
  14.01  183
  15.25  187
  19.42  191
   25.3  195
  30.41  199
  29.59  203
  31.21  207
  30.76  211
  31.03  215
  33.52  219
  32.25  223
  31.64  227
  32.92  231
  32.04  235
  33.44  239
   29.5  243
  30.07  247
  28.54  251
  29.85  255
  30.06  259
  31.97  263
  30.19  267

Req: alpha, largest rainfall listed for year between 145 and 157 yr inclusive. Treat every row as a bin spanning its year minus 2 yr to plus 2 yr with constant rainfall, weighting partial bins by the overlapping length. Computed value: 31.33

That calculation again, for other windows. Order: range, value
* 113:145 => 32.27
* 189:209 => 31.21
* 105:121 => 31.06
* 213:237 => 33.52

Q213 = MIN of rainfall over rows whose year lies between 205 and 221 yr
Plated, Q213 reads 30.76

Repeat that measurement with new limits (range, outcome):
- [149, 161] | 30.09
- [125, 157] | 29.31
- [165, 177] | 23.31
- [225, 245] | 29.5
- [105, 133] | 28.35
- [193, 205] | 25.3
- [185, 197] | 15.25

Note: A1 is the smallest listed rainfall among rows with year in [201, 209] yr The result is 29.59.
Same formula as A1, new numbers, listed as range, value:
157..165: 30.29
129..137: 30.17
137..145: 29.93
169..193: 14.01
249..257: 28.54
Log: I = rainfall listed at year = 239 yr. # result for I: 33.44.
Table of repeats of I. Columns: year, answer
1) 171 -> 27.37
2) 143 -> 30.51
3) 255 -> 29.85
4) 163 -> 31.81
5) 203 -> 29.59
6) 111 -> 28.35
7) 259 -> 30.06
